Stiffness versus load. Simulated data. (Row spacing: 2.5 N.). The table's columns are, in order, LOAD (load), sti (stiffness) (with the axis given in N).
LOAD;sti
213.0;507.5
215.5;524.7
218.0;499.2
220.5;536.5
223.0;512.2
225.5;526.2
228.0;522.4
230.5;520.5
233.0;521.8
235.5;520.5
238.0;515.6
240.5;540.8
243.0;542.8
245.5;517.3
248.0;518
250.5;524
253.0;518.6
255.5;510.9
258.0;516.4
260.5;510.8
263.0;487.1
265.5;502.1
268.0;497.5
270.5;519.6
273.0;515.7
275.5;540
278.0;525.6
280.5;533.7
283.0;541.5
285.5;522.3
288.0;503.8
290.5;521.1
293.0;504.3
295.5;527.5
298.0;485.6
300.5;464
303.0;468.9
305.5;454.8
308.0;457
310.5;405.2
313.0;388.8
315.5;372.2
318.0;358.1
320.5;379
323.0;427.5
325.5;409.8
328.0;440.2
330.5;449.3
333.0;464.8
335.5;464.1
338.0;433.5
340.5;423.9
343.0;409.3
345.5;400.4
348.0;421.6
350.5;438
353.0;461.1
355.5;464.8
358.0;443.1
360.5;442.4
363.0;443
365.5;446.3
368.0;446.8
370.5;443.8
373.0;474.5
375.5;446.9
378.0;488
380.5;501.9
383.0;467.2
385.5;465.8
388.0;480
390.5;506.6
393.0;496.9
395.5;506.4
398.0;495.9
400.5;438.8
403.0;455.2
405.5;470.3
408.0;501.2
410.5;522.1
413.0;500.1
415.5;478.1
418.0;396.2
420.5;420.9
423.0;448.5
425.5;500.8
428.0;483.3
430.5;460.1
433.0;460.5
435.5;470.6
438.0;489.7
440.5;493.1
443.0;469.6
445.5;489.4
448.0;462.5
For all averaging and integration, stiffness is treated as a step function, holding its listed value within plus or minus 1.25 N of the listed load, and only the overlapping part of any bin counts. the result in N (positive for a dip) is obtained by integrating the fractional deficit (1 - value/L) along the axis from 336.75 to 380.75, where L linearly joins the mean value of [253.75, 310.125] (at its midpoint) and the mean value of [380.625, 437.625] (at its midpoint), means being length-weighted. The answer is 3.7 N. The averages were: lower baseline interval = 504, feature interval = 445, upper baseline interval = 475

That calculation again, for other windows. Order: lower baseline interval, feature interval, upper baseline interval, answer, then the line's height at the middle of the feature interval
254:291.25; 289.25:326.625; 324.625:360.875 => 2.83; 477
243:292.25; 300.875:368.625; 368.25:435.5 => 8.85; 495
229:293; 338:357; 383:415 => 2.54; 498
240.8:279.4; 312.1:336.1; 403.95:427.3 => 4.02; 498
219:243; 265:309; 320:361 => -2.41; 479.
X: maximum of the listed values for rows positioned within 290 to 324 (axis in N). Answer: 527.5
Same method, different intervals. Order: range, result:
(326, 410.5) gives 522.1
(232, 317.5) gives 542.8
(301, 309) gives 468.9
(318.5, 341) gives 464.8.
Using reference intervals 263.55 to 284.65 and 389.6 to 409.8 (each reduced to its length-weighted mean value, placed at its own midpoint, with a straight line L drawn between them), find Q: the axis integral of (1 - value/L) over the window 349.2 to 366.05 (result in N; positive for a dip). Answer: 1.64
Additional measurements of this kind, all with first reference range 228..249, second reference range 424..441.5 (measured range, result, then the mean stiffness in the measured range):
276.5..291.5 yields -0.32 N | 525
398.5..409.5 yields 0.37 N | 470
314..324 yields 2.42 N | 383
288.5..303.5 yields 0.42 N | 497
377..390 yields 0.23 N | 482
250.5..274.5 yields 0.42 N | 510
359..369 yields 1.02 N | 445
